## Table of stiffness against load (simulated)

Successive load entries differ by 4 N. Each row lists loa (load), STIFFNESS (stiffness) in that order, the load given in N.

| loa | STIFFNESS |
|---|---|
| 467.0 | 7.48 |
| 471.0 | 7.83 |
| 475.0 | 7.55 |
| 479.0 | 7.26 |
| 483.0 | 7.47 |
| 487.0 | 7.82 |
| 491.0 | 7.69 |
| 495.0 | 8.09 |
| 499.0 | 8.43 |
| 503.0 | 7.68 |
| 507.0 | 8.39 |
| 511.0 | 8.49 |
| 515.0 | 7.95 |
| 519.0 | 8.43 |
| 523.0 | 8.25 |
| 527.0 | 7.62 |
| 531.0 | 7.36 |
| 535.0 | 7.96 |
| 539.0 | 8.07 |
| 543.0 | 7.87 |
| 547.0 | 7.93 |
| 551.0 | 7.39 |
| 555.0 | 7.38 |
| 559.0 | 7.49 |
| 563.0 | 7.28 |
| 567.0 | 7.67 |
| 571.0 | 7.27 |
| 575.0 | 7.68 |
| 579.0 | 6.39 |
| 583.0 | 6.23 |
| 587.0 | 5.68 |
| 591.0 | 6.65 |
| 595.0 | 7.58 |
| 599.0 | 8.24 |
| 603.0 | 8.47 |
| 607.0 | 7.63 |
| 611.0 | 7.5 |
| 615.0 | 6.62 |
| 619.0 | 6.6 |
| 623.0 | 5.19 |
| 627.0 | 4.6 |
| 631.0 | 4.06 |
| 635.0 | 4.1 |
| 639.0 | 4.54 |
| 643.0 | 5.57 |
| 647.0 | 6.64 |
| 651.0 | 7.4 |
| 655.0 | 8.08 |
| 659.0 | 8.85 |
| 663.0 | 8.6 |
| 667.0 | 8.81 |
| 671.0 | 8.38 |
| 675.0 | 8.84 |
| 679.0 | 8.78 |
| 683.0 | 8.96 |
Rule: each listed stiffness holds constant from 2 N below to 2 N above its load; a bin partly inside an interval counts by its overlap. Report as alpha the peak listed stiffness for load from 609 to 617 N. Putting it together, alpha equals 7.5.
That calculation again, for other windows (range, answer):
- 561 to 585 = 7.68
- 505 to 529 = 8.49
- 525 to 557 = 8.07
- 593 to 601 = 8.24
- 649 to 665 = 8.85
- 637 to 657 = 8.08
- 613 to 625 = 6.62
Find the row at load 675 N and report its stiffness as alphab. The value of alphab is 8.84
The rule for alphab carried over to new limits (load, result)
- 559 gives 7.49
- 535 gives 7.96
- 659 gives 8.85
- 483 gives 7.47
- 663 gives 8.6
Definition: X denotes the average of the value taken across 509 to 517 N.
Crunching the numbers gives 8.22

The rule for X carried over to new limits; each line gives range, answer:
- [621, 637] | 4.49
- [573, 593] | 6.53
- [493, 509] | 8.15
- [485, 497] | 7.87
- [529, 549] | 7.84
